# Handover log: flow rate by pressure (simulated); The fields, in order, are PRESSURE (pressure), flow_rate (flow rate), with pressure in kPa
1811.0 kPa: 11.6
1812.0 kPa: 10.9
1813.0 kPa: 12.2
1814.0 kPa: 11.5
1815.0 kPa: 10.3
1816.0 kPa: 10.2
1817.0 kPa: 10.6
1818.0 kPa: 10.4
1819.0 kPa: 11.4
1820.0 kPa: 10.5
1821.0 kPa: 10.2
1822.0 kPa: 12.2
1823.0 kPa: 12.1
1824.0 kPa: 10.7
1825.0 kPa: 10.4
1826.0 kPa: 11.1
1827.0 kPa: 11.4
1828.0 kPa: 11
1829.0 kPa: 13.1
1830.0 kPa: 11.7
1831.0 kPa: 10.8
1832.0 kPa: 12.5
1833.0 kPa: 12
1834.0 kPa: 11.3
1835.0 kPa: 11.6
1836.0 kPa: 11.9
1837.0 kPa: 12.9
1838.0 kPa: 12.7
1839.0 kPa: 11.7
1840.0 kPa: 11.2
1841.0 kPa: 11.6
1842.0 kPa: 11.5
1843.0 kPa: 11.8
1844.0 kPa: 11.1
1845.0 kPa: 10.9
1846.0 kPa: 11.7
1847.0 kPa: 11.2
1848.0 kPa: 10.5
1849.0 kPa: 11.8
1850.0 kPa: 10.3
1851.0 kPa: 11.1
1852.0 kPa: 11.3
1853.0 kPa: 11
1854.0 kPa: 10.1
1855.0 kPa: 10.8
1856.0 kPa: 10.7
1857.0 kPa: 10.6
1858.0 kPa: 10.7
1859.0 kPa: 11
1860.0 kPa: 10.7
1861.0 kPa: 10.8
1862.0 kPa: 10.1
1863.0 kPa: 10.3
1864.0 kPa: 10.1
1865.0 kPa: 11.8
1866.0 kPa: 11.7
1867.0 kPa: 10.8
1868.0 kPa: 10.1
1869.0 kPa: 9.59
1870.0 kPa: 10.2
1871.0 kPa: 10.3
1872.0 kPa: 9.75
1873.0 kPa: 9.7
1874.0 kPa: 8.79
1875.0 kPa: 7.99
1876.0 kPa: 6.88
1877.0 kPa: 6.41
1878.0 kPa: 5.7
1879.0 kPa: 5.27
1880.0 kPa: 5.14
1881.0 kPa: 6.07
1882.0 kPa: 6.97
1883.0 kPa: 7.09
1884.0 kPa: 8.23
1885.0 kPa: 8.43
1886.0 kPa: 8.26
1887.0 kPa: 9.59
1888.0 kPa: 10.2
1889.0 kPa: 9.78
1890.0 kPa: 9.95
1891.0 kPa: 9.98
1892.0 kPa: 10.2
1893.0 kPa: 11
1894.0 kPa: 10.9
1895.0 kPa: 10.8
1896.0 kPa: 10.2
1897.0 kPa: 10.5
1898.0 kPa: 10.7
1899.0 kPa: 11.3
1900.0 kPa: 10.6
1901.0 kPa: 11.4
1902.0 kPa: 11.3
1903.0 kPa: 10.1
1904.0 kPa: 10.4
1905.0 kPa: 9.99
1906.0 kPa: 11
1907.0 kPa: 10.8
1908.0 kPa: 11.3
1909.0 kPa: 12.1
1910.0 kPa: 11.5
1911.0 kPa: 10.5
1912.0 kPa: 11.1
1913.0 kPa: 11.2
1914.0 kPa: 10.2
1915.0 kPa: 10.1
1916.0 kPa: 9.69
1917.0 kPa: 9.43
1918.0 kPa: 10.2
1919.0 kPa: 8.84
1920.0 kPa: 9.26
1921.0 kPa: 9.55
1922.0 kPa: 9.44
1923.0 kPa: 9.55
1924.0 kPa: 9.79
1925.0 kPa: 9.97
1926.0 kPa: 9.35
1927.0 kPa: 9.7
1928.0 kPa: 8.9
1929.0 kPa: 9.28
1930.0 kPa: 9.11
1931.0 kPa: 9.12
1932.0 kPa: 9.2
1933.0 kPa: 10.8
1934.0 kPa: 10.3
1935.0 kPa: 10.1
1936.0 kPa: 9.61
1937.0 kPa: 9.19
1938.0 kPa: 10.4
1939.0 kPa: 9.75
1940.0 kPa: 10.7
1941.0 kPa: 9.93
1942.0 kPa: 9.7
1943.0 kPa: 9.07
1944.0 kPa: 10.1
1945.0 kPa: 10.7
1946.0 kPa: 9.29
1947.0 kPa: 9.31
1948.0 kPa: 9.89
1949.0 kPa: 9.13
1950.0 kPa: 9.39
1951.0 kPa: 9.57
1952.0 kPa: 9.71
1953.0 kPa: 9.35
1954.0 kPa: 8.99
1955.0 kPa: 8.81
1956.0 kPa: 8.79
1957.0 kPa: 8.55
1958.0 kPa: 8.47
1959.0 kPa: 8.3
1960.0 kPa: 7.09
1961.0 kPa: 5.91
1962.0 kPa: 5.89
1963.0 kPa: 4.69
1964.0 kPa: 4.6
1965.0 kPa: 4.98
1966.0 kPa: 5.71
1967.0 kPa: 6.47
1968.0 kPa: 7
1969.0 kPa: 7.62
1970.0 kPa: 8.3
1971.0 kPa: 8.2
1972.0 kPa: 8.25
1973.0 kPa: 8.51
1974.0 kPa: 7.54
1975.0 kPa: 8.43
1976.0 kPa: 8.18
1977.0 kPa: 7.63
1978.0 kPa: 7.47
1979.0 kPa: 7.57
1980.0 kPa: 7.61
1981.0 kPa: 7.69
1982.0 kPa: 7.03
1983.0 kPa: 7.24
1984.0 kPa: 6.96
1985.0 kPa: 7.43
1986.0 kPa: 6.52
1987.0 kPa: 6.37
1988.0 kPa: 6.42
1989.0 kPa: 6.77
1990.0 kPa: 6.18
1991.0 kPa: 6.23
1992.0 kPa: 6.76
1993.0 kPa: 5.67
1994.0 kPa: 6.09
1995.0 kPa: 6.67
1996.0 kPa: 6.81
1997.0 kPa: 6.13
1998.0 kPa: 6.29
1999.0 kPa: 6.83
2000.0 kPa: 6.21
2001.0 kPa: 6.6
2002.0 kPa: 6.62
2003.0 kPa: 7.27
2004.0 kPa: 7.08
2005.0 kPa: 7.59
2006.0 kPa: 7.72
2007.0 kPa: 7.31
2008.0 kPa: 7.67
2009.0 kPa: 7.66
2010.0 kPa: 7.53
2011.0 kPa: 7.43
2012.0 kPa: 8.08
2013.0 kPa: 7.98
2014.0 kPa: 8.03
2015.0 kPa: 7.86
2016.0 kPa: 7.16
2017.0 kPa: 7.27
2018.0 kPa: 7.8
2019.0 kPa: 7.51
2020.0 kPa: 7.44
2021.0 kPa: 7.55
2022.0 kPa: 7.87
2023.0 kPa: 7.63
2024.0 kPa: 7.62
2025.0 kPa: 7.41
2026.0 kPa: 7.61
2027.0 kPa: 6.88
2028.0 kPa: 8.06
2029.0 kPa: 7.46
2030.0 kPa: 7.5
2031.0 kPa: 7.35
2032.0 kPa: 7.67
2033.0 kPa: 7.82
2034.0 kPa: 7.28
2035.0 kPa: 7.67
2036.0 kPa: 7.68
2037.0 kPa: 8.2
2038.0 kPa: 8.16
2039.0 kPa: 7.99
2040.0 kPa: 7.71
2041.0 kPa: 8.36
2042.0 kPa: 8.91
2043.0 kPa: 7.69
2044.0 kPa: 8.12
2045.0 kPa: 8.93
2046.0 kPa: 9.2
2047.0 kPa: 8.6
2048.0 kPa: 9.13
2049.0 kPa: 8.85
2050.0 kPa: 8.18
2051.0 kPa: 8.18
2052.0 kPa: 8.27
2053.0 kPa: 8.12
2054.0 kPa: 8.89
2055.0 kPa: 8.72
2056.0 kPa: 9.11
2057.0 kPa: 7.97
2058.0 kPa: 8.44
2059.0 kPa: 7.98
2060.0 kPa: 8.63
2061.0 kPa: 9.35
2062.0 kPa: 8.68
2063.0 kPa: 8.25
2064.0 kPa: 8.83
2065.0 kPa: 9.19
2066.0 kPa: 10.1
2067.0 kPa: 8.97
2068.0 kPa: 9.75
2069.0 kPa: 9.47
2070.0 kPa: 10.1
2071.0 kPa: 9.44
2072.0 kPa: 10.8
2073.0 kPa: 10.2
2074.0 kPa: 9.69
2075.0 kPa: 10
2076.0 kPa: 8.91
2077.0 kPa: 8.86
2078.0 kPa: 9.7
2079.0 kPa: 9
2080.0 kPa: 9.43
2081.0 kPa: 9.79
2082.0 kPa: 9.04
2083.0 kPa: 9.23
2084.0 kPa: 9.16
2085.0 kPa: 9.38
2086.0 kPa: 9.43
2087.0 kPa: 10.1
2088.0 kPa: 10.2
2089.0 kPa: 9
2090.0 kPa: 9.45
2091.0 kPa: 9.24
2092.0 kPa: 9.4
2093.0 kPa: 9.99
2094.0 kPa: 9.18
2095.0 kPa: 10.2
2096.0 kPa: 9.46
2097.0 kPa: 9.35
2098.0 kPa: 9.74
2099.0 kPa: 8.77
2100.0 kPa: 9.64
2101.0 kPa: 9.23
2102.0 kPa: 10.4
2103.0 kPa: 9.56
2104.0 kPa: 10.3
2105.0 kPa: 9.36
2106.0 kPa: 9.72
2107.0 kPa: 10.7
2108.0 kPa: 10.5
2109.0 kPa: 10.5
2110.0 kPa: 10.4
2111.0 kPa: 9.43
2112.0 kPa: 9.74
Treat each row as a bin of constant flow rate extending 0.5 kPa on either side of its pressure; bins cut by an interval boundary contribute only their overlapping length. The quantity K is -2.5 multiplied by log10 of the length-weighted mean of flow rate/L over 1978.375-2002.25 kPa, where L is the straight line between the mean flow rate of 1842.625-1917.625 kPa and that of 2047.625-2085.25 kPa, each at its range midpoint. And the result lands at 0.376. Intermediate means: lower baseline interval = 10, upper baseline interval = 9.1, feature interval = 6.7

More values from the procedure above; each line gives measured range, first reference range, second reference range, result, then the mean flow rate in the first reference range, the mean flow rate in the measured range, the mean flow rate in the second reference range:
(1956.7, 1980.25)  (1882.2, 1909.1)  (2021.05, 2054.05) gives 0.25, 10.2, 7.19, 8.01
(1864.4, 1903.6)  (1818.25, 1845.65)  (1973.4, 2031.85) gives 0.10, 11.5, 9.33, 7.23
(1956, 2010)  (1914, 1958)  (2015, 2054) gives 0.24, 9.57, 7.02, 7.93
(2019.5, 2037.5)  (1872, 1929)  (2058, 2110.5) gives 0.25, 9.52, 7.59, 9.52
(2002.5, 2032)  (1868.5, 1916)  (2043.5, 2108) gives 0.23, 9.56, 7.56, 9.28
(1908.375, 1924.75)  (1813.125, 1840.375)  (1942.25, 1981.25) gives -0.11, 11.4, 10.2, 8.03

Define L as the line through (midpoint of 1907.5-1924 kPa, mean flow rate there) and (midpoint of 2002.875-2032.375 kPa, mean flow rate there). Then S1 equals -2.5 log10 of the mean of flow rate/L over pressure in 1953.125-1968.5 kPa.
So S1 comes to 0.28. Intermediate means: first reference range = 10.2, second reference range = 7.57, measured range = 7.01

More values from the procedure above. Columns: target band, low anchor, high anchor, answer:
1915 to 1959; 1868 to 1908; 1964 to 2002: -0.18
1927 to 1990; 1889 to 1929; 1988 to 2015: 0.04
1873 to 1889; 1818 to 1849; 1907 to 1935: 0.38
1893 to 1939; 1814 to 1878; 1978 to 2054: -0.08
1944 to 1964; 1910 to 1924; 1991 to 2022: 0.05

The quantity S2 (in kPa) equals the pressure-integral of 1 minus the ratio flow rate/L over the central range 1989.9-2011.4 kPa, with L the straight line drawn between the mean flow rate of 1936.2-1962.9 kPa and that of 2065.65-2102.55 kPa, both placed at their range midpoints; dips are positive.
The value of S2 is 5.5 kPa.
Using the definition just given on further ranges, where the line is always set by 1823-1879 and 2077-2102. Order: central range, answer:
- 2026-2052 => 4.45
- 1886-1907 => 0.00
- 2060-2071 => 0.39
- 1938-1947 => 0.28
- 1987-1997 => 3.59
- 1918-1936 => 1.28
